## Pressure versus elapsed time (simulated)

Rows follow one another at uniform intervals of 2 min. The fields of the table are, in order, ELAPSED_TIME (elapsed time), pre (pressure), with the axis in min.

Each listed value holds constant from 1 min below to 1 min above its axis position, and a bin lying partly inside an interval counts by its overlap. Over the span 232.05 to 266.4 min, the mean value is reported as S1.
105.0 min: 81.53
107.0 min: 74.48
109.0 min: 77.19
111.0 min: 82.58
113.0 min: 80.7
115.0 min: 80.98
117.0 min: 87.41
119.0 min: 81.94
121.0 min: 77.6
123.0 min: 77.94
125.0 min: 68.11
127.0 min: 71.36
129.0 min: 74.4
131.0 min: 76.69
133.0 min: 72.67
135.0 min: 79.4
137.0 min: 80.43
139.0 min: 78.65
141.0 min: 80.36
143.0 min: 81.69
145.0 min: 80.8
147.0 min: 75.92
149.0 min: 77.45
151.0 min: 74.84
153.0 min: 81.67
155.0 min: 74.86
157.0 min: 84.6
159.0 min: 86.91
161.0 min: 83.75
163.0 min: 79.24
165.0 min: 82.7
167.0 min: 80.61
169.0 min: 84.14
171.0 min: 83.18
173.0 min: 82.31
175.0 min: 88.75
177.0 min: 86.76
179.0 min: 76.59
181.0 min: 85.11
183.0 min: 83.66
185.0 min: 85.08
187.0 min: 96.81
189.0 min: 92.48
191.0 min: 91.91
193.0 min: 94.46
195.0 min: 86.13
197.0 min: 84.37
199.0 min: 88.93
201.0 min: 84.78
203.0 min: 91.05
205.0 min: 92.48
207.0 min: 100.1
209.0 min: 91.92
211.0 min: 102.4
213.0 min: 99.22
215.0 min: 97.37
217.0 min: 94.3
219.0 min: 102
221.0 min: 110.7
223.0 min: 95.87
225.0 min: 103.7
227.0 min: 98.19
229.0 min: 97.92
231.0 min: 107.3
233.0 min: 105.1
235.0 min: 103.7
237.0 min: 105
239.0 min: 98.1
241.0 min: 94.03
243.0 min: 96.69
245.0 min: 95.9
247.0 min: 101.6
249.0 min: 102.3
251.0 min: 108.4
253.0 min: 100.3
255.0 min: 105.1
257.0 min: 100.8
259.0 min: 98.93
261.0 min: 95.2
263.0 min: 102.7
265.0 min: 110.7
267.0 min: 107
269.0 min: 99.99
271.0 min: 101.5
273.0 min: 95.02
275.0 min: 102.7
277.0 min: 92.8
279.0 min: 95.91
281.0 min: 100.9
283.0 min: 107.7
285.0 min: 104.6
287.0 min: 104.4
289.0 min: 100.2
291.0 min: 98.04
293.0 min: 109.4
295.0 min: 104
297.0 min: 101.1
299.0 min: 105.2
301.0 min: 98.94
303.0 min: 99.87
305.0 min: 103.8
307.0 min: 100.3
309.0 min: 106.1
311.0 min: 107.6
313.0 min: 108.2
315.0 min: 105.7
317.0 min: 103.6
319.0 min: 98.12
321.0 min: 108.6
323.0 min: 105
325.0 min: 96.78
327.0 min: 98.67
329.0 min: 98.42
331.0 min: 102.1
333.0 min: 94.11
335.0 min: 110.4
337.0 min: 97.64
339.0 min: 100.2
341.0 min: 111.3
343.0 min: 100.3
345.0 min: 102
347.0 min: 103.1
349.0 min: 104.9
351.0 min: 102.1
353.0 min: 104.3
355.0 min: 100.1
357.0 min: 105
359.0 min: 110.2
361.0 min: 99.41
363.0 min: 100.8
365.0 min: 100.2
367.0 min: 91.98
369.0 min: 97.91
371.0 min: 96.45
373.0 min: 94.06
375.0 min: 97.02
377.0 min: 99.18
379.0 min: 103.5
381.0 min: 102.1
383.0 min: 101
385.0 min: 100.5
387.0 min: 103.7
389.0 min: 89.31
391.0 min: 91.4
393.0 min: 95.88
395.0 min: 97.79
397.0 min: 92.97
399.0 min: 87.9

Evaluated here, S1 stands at 102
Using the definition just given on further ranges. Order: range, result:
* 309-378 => 102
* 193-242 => 97.2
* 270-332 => 102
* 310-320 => 105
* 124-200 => 82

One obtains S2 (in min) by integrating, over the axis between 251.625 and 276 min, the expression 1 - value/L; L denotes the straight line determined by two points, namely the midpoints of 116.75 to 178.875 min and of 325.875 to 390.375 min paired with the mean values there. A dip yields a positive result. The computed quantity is -2.80 min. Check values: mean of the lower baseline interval 79.8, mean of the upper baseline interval 101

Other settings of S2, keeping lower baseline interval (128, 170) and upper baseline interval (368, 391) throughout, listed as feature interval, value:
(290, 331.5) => -4.5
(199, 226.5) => -4.0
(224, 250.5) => -4.3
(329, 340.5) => -0.8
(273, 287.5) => -1.7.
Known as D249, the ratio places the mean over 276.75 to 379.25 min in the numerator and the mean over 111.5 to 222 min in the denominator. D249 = 1.20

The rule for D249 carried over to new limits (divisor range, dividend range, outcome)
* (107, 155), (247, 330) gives 1.31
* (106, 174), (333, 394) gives 1.27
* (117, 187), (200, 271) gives 1.25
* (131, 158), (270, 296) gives 1.29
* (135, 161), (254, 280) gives 1.26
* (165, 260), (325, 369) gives 1.07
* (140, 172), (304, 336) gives 1.27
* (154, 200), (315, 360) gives 1.20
